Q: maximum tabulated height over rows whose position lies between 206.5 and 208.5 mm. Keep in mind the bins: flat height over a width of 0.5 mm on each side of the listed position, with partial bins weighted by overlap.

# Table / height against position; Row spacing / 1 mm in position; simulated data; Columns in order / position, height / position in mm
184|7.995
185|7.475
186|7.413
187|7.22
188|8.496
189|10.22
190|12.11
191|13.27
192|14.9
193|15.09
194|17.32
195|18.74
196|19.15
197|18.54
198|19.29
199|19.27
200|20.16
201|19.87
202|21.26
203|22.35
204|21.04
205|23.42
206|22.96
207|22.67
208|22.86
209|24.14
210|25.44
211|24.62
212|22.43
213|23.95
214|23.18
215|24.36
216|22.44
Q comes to 22.86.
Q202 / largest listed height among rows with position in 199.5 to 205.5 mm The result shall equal 23.42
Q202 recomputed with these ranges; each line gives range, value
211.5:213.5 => 23.95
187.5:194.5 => 17.32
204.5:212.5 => 25.44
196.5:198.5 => 19.29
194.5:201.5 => 20.16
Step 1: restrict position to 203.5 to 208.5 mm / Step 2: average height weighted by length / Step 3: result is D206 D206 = 22.6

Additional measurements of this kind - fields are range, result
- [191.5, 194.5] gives 15.8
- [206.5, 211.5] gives 23.9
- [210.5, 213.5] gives 23.7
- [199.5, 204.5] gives 20.9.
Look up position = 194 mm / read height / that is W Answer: 17.32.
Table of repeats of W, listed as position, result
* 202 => 21.26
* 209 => 24.14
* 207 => 22.67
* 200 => 20.16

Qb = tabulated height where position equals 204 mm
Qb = 21.04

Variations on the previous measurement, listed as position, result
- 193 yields 15.09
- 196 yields 19.15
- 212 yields 22.43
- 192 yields 14.9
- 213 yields 23.95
